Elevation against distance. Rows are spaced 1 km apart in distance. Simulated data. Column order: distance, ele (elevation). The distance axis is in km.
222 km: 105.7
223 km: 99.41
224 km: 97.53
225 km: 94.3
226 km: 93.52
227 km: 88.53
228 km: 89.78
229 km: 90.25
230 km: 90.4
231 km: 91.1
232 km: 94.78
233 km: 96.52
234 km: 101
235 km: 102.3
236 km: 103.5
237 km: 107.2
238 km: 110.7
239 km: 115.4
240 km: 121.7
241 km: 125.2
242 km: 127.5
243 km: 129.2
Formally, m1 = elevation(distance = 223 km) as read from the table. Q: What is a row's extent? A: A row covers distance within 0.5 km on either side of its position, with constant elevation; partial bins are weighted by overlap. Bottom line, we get 99.41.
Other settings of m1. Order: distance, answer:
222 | 105.7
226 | 93.52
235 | 102.3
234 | 101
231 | 91.1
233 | 96.52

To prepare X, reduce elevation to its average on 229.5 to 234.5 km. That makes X 94.8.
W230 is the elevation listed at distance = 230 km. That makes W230 90.4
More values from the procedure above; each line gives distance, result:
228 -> 89.78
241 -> 125.2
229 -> 90.25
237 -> 107.2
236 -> 103.5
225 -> 94.3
